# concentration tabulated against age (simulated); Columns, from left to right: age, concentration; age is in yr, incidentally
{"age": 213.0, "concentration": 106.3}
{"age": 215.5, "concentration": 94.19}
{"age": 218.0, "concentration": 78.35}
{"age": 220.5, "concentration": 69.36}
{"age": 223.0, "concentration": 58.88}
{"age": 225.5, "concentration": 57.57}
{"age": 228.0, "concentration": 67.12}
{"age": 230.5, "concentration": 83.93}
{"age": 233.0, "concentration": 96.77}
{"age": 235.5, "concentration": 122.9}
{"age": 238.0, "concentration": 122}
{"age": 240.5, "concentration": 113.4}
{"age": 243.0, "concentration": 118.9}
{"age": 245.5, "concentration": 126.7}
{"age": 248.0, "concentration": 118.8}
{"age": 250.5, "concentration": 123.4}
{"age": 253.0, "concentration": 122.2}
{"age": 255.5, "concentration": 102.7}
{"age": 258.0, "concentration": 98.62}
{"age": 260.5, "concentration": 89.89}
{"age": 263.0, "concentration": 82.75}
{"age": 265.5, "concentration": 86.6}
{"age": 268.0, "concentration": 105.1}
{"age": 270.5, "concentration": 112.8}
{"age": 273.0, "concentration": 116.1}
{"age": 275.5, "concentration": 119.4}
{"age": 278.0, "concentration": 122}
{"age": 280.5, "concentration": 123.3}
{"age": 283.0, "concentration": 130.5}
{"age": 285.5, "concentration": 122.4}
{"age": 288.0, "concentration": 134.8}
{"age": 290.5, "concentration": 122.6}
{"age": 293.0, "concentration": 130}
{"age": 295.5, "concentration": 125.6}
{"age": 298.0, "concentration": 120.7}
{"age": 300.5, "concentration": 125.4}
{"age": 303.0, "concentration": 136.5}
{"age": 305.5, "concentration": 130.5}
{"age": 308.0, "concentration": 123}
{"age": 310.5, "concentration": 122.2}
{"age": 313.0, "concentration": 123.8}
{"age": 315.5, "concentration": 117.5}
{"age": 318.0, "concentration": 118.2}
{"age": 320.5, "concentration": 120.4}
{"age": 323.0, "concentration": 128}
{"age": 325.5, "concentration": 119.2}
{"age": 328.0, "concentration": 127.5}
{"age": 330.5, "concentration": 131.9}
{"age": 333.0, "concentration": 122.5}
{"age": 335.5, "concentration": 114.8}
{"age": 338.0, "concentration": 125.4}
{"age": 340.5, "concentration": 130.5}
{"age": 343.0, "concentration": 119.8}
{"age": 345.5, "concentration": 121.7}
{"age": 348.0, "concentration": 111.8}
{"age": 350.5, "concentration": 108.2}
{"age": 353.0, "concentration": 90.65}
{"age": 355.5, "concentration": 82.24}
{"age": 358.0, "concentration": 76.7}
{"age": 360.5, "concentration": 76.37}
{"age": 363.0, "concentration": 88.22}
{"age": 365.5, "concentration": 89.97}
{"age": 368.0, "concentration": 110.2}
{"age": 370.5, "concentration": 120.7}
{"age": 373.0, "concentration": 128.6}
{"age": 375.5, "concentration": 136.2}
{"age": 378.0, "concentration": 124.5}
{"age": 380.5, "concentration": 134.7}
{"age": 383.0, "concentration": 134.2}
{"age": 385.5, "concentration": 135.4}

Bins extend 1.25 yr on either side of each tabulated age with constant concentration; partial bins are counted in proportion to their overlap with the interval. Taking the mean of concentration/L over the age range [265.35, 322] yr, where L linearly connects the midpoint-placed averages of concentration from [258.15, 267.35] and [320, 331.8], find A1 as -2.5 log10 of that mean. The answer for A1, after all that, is -0.15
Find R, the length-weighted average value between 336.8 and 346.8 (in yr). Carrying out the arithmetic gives 124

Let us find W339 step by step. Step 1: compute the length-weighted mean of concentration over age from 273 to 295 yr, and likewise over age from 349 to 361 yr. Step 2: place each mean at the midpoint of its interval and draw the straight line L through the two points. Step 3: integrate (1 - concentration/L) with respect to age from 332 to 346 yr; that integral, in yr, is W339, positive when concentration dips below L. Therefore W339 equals -3.8 yr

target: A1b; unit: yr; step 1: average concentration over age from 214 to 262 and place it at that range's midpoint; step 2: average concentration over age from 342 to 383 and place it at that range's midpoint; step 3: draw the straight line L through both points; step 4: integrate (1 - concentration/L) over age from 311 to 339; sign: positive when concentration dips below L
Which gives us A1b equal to -4.6 yr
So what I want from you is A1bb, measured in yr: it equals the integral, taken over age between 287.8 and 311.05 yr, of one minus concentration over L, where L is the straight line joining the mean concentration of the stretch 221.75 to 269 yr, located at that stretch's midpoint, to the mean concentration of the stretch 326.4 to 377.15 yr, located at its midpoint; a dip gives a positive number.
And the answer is -4.7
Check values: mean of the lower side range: 99.9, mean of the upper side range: 111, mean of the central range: 127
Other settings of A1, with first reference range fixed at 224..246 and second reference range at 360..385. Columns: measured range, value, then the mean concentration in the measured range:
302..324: -0.14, 124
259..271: 0.10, 94.4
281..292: -0.20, 127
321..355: -0.06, 119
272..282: -0.15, 121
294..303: -0.17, 126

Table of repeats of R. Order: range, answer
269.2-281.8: 119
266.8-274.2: 111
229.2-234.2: 90.1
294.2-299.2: 123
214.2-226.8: 71.8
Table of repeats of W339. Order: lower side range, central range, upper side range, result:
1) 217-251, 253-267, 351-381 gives 0.43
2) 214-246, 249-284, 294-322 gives -0.76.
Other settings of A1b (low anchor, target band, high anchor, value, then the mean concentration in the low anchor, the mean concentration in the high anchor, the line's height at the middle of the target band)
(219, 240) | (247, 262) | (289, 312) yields -1.35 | 85.8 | 126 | 100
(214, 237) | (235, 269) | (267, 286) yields -3.23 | 81.7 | 119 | 101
